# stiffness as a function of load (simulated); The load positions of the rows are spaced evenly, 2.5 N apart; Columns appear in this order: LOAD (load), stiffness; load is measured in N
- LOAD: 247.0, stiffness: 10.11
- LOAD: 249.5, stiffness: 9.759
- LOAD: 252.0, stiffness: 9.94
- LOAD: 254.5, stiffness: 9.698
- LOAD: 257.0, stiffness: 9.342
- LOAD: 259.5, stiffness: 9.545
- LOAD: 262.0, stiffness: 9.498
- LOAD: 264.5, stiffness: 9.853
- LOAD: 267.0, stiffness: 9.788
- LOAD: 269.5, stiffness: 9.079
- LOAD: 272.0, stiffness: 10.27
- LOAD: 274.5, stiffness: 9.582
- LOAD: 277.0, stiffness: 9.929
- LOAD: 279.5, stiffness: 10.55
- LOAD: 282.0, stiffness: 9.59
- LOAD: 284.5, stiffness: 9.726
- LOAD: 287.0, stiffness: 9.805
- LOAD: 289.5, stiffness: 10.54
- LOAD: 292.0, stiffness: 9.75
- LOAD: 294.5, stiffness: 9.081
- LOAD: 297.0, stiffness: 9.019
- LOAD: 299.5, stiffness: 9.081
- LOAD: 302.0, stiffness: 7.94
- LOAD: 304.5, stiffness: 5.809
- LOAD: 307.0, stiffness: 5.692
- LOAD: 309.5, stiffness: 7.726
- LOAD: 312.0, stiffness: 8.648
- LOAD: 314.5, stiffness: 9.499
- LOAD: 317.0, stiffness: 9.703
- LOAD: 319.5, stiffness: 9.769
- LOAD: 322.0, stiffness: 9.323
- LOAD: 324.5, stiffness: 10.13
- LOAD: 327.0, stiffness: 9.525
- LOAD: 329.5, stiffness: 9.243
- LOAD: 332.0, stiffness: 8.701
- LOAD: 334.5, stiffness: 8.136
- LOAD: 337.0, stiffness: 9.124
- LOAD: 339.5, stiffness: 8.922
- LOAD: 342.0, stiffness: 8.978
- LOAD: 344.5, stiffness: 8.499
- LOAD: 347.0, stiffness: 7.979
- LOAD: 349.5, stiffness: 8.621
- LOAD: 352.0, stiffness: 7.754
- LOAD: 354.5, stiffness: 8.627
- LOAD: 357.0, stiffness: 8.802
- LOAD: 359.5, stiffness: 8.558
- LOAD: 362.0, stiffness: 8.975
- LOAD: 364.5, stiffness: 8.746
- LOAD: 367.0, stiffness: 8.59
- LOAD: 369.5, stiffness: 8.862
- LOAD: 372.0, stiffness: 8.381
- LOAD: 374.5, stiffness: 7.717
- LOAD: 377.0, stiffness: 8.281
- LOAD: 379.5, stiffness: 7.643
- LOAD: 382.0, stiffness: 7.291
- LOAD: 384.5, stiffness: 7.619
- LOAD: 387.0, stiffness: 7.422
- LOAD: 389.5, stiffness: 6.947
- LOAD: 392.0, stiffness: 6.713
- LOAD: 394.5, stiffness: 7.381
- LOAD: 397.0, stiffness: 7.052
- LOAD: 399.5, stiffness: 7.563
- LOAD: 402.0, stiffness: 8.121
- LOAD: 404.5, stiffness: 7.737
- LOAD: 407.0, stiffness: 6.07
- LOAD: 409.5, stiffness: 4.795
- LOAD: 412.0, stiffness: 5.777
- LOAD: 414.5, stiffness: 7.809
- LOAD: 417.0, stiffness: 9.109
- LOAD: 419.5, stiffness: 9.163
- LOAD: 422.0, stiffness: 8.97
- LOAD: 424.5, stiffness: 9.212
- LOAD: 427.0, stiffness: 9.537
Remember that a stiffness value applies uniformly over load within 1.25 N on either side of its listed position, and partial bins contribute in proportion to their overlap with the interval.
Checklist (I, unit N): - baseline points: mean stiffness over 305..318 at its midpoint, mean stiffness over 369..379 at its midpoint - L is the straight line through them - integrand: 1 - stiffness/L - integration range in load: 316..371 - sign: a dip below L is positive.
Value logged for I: -4.9 N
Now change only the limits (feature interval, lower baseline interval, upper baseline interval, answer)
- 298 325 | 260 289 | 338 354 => 1.95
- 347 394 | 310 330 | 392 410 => -0.79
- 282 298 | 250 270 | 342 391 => -0.77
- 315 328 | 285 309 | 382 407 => -2.29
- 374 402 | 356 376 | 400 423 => 2.10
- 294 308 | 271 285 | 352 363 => 2.69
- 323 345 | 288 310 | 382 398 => -3.21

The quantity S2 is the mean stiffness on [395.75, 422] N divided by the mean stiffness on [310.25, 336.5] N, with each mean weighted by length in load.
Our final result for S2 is 0.80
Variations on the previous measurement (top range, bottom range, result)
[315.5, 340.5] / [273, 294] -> 0.93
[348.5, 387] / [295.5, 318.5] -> 1.01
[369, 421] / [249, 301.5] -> 0.77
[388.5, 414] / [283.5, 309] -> 0.80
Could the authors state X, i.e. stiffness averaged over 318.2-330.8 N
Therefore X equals 9.59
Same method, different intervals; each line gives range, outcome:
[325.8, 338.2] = 8.94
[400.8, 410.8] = 6.67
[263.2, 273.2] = 9.74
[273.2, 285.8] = 9.88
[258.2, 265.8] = 9.63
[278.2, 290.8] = 10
